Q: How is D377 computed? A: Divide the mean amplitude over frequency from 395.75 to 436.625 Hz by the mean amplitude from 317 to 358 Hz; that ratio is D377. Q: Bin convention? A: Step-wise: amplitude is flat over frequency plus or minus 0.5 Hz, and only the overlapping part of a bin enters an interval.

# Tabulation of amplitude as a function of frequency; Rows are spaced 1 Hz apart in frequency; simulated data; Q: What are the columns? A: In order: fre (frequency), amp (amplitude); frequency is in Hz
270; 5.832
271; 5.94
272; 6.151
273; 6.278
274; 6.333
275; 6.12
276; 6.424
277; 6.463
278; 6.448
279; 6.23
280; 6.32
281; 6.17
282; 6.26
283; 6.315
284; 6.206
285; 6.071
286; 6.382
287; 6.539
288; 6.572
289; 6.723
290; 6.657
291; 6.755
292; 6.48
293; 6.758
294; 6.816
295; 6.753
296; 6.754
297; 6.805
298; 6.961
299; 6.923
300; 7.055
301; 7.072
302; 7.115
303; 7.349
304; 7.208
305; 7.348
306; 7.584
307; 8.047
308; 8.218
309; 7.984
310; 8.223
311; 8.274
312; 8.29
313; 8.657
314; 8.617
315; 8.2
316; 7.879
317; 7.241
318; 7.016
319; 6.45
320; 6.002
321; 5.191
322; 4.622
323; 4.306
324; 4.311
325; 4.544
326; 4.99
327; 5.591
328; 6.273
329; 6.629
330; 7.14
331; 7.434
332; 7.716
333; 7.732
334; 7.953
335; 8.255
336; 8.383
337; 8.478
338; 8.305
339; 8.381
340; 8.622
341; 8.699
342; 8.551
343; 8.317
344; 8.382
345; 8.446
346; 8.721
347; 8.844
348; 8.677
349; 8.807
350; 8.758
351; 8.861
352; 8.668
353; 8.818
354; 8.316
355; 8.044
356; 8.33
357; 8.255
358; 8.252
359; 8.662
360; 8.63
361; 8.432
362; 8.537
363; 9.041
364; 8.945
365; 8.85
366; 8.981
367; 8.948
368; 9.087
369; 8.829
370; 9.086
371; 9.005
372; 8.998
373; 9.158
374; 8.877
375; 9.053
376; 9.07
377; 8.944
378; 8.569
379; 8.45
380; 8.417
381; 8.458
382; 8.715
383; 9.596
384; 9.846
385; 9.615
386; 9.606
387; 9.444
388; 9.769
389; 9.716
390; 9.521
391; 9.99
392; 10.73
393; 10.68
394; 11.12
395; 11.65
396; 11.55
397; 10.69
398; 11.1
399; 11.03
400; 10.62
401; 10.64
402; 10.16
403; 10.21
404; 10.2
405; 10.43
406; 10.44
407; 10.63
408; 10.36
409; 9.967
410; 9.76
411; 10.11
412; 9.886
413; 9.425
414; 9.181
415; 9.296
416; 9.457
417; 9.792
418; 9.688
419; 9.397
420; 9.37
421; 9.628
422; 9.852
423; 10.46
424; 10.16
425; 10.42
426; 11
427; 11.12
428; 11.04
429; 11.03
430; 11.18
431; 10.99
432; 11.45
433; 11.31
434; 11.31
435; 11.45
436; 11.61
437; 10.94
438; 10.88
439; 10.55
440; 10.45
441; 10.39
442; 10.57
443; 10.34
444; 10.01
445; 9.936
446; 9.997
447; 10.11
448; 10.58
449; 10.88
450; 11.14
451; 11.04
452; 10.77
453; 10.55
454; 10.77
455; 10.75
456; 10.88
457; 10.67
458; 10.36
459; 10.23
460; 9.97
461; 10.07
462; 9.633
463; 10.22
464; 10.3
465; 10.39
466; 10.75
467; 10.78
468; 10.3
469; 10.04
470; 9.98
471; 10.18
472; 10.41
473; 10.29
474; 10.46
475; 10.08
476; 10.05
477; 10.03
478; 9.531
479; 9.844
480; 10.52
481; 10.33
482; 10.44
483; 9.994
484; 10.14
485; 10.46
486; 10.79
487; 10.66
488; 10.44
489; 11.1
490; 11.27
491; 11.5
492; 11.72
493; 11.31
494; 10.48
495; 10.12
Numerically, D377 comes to 1.39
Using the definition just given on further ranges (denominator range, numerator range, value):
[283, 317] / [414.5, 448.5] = 1.45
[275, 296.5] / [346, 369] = 1.34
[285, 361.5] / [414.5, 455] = 1.41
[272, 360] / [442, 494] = 1.44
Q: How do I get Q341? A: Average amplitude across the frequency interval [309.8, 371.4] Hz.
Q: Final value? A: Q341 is 7.88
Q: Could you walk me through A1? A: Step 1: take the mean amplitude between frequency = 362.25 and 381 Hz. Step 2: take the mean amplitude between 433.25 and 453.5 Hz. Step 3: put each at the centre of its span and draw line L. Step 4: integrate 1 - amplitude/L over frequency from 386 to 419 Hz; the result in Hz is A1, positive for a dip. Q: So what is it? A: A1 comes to -1.9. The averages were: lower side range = 8.89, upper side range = 10.7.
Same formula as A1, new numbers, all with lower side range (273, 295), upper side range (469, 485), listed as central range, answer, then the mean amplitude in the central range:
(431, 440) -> -1.71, 11.1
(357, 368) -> -1.07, 8.72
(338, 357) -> -2.22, 8.55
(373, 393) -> -2.32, 9.32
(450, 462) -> -0.97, 10.5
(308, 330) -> 1.26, 6.68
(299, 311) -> -1.27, 7.57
